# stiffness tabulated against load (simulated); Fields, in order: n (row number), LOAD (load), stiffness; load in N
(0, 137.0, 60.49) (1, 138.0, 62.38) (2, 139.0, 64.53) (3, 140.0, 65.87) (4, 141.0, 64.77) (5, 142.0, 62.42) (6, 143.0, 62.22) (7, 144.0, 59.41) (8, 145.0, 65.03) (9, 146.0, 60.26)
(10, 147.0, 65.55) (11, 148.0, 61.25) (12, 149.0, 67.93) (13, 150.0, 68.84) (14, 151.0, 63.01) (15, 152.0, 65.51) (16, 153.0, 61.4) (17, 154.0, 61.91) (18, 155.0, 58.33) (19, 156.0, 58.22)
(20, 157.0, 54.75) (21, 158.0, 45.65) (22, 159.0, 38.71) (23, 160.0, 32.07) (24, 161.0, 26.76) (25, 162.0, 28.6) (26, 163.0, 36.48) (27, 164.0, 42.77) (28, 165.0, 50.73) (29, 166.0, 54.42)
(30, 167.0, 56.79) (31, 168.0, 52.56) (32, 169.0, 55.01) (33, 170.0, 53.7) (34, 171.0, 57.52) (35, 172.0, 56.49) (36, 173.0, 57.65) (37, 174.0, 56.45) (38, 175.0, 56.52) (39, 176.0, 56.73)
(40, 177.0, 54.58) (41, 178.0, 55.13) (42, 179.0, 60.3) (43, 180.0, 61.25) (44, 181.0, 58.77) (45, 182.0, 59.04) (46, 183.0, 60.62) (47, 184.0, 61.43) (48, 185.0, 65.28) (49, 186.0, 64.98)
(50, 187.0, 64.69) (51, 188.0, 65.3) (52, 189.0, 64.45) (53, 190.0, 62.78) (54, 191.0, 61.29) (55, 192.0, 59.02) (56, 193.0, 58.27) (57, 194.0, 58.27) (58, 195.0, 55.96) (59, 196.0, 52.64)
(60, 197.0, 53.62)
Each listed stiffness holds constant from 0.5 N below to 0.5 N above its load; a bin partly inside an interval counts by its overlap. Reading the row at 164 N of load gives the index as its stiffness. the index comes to 42.77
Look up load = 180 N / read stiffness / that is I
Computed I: 61.25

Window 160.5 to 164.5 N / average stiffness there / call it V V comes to 33.7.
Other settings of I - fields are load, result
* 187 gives 64.69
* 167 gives 56.79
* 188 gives 65.3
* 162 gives 28.6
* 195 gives 55.96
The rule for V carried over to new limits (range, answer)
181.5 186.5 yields 62.3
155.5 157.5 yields 56.5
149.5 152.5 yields 65.8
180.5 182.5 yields 58.9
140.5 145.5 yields 62.8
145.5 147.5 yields 62.9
